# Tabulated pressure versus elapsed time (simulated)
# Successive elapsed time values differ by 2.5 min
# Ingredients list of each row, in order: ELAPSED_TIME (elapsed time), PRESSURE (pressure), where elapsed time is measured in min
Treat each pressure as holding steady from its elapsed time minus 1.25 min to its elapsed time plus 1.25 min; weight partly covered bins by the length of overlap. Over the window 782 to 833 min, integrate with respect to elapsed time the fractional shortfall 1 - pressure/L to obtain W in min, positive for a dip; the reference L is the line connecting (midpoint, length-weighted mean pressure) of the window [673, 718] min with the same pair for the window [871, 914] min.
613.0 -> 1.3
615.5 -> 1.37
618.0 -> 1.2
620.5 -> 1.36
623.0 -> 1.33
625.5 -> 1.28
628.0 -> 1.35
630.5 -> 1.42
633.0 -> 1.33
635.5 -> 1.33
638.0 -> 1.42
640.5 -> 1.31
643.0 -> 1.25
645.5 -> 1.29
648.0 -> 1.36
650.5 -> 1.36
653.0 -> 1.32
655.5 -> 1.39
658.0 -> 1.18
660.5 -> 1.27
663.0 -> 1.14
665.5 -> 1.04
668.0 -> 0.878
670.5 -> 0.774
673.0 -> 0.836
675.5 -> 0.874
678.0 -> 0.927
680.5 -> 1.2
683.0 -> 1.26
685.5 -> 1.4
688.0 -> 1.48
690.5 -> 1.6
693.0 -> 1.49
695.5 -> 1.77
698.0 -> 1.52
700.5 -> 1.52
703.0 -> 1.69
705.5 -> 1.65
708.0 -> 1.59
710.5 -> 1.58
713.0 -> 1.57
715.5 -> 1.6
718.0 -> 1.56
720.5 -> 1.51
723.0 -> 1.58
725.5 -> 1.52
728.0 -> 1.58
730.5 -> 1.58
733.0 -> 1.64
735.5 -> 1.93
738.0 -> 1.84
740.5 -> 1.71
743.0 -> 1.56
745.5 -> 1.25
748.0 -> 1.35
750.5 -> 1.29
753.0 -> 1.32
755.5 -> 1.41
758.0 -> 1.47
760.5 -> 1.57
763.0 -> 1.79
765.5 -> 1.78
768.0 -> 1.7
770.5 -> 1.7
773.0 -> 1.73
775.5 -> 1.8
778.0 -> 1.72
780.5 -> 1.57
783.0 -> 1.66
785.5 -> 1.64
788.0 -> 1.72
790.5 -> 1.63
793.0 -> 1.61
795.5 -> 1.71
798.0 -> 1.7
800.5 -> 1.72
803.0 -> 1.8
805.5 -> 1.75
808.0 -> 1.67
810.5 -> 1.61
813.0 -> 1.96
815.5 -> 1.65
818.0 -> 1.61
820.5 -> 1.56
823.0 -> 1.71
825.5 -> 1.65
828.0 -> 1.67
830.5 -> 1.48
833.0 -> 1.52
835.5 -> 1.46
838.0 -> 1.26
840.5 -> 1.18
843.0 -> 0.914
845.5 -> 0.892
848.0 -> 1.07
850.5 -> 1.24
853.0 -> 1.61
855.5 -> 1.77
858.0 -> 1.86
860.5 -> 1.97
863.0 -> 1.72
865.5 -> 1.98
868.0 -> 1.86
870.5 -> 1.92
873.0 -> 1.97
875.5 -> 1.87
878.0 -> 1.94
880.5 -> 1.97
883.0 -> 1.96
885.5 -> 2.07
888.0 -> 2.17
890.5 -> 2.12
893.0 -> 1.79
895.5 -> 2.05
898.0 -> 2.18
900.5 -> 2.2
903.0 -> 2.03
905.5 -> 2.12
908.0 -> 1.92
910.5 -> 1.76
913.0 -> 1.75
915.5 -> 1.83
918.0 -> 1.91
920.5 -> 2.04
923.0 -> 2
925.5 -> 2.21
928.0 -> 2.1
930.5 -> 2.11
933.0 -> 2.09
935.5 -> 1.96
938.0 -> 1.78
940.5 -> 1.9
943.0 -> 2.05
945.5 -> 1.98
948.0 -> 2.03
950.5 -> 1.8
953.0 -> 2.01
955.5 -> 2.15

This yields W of 2.4 min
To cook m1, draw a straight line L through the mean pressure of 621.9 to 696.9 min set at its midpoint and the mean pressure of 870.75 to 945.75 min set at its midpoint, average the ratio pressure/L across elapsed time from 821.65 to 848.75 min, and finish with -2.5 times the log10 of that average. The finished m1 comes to 0.30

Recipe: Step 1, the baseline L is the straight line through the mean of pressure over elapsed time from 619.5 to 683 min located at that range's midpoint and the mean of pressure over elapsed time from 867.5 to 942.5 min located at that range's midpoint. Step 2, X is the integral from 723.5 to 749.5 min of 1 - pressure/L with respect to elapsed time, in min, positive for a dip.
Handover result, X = -2.2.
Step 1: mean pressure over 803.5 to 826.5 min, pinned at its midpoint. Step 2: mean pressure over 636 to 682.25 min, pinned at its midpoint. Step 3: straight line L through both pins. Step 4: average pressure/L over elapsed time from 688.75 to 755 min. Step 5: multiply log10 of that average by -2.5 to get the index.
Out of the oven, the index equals -0.15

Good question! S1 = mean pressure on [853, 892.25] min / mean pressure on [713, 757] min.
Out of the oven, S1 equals 1.25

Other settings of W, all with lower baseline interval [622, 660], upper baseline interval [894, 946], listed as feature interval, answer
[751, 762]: 1.1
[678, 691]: 0.9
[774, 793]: 0.0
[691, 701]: -0.8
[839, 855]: 5.6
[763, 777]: -0.9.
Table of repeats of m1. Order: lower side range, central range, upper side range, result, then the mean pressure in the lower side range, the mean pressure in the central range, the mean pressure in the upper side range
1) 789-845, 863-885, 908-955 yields -0.09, 1.57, 1.93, 1.96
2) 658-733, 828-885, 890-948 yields 0.13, 1.38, 1.62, 1.99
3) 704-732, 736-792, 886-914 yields 0.05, 1.58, 1.6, 2.01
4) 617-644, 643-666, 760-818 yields 0.09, 1.33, 1.27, 1.7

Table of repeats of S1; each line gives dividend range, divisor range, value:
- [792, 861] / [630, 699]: 1.23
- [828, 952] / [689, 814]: 1.12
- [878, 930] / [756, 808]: 1.19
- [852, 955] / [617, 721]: 1.47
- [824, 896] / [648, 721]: 1.25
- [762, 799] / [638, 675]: 1.45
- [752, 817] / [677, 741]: 1.08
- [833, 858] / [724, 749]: 0.82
